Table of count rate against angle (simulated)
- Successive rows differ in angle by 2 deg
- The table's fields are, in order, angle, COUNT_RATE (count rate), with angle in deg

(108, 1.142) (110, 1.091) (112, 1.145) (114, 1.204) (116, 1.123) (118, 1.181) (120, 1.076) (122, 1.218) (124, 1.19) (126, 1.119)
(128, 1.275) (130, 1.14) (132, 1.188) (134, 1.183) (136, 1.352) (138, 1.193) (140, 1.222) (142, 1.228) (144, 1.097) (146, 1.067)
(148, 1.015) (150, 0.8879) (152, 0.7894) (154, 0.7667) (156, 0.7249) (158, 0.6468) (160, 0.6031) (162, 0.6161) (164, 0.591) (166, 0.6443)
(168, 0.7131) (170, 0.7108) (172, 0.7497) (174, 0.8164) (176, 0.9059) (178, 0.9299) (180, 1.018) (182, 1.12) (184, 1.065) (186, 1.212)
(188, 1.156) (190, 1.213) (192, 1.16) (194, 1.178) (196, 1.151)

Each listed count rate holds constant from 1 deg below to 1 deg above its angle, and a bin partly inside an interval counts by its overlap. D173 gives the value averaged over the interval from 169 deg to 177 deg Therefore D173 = 0.796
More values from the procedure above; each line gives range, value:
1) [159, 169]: 0.634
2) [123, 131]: 1.18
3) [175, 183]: 0.993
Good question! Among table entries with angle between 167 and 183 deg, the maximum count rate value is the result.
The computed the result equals 1.12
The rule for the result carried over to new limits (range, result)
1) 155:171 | 0.7249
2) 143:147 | 1.097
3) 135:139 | 1.352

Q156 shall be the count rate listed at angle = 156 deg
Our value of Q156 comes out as 0.7249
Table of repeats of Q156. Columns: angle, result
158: 0.6468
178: 0.9299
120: 1.076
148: 1.015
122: 1.218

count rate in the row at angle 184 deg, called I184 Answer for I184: 1.065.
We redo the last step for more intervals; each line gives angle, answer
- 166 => 0.6443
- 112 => 1.145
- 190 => 1.213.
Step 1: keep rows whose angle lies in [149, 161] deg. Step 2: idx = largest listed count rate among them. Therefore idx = 0.8879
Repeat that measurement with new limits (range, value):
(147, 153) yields 1.015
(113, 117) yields 1.204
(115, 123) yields 1.218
